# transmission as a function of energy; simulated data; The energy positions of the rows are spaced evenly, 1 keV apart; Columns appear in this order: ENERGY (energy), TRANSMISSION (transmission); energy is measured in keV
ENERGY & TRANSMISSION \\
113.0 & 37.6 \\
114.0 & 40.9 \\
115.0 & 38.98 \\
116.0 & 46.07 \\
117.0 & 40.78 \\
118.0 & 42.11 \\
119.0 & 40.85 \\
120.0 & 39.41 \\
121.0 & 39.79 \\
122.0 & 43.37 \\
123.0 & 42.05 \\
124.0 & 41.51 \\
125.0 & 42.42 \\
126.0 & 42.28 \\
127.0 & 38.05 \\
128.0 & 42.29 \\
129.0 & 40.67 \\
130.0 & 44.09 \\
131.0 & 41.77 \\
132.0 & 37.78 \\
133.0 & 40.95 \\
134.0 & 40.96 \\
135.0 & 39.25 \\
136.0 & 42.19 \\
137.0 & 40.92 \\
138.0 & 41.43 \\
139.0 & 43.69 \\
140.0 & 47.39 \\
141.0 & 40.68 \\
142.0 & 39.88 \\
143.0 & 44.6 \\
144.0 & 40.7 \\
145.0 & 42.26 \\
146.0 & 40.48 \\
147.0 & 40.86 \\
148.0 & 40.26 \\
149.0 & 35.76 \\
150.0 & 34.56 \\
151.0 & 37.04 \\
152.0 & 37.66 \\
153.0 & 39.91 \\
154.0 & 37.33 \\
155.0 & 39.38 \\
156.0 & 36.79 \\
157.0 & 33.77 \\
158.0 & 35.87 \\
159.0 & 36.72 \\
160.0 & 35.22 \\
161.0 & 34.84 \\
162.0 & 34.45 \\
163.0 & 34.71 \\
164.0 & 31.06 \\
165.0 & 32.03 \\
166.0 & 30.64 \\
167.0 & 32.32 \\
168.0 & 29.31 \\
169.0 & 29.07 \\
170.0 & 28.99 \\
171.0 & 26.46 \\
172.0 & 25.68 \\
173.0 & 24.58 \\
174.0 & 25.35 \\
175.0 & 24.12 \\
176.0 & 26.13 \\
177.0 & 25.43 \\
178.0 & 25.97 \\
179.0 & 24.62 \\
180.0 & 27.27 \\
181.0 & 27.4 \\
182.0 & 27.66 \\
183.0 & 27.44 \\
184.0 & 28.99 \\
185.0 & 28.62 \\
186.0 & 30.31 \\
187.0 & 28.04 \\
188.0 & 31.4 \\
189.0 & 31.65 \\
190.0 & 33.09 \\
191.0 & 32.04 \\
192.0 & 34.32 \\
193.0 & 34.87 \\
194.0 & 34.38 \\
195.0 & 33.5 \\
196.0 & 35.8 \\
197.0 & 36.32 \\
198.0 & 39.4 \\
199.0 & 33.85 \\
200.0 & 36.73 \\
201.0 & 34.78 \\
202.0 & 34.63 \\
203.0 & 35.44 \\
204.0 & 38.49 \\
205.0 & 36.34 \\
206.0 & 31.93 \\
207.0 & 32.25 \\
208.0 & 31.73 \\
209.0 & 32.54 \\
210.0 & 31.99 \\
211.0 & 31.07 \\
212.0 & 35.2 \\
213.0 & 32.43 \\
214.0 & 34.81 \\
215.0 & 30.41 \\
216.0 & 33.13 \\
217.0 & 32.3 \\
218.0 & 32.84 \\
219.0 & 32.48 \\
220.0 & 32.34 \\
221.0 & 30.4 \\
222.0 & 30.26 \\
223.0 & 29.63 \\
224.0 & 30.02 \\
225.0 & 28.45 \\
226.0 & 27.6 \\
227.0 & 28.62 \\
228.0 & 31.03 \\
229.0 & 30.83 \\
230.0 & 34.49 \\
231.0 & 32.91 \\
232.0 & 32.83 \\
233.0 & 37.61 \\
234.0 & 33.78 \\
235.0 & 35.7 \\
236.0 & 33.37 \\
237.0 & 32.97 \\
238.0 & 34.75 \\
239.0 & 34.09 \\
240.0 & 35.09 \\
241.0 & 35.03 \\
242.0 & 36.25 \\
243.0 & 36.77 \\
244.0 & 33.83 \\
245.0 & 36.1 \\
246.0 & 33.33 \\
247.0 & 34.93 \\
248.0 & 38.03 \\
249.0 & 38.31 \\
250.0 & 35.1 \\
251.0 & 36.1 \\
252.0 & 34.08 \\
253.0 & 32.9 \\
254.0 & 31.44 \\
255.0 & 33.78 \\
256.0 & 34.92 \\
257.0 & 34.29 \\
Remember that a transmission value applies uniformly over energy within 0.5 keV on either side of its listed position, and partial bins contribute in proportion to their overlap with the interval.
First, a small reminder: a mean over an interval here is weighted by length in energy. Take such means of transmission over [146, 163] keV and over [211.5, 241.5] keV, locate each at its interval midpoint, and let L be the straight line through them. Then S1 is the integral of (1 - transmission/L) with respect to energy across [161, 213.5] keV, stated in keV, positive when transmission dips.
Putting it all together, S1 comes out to 5.4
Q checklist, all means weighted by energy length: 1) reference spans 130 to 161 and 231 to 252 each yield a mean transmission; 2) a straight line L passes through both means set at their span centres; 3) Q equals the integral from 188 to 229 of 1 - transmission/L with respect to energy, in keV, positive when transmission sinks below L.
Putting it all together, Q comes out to 4.2 keV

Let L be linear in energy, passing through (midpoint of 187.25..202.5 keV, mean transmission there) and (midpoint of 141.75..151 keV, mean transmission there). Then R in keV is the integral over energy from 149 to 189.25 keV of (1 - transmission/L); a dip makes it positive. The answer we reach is 6.8 keV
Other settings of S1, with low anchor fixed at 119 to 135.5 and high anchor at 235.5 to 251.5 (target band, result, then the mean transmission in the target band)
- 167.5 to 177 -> 3.0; 26.6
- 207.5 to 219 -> 1.3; 32.6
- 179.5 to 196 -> 3.1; 30.8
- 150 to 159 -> 0.6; 37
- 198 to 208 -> 0.6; 35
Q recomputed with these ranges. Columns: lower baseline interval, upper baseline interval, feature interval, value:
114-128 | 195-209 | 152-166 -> 1.09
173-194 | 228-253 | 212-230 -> 0.78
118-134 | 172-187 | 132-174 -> -3.05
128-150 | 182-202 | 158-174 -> 2.57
